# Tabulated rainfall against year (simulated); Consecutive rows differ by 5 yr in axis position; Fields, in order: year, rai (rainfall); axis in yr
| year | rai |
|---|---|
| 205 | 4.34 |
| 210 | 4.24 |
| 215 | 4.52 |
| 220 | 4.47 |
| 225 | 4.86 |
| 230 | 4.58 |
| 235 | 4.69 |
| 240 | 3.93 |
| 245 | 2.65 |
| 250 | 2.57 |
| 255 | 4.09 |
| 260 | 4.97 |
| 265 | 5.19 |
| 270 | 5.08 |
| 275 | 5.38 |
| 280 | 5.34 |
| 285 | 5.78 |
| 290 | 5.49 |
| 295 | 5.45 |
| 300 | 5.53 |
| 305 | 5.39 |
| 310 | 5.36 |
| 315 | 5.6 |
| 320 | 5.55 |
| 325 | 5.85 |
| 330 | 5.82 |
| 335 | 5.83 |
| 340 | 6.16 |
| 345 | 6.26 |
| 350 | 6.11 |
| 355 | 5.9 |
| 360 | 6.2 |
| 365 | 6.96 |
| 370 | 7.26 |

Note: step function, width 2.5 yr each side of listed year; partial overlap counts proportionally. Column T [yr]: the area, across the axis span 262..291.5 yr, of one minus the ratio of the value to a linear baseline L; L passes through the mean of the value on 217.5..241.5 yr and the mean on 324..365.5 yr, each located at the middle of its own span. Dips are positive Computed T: -1.1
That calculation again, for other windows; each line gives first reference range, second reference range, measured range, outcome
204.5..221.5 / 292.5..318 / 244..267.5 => 4.48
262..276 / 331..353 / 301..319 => 0.69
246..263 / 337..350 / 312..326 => -0.28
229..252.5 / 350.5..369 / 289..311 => -1.96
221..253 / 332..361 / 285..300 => -1.59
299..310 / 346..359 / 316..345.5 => -0.50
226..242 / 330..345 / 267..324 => -0.90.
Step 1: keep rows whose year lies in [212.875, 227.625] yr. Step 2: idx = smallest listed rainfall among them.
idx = 4.47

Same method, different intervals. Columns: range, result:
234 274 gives 2.57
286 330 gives 5.36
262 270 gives 5.08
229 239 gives 4.58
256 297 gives 4.97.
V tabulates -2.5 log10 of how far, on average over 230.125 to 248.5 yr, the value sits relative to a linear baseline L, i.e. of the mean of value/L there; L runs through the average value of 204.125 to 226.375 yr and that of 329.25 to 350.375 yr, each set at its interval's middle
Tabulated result 0.246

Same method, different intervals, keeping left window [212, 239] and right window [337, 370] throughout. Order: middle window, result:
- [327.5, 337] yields 0.04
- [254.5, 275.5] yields 0.03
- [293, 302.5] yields 0.01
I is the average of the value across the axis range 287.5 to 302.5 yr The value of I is 5.49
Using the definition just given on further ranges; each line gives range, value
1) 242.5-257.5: 3.1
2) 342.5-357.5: 6.09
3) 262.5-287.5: 5.35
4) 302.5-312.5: 5.38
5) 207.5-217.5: 4.38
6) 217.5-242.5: 4.51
